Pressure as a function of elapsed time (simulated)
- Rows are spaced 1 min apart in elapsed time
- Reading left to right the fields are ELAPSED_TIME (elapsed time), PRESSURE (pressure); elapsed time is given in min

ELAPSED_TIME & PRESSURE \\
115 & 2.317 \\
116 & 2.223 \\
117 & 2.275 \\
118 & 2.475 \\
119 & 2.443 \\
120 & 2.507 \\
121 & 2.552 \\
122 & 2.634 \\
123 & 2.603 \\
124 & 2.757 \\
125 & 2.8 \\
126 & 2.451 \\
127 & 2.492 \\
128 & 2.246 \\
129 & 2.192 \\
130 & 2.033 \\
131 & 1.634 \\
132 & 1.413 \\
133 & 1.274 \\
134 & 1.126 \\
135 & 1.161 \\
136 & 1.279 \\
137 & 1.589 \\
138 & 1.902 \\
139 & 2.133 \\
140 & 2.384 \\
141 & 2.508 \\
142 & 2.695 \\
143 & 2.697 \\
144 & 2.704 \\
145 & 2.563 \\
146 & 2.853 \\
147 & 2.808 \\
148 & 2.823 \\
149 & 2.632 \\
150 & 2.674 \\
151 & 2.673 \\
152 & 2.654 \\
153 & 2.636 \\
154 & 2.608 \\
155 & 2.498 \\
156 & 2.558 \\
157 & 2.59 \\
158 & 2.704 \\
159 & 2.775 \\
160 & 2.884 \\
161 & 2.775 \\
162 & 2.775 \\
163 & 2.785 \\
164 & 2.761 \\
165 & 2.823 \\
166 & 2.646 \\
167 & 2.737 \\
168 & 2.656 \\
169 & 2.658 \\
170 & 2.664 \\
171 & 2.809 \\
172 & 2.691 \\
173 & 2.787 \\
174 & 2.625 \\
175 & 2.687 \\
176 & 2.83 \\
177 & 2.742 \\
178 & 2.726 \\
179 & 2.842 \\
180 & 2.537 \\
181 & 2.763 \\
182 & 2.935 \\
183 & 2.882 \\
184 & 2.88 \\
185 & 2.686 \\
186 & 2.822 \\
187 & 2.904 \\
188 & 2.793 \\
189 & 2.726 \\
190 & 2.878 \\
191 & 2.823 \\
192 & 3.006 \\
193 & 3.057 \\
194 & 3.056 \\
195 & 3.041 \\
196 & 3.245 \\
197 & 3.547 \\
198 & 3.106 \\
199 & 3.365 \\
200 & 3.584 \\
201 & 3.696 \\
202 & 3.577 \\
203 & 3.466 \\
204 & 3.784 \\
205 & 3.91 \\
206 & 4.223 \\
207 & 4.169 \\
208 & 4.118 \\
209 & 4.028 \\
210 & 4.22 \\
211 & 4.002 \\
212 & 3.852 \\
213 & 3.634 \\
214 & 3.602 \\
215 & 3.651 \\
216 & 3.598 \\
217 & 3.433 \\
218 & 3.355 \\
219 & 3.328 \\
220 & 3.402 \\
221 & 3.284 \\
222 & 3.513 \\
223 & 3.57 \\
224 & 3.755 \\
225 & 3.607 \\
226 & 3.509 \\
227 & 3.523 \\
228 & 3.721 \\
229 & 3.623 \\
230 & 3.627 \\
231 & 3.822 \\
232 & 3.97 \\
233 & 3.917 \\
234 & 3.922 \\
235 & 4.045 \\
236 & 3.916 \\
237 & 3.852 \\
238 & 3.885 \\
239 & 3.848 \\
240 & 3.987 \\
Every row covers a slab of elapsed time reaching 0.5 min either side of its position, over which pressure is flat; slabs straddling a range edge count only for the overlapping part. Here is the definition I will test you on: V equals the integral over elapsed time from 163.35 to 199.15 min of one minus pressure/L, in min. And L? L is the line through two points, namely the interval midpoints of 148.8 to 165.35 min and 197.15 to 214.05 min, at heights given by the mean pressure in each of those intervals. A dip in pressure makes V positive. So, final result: 4.3 min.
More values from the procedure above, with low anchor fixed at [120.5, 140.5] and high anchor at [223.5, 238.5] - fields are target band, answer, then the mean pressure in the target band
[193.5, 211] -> -2.0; 3.66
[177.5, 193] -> 0.8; 2.82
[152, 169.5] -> -1.0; 2.7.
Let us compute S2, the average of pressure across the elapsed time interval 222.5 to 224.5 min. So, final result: 3.66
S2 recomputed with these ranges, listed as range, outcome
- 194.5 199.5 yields 3.26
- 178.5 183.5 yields 2.79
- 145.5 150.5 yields 2.76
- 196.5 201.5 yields 3.46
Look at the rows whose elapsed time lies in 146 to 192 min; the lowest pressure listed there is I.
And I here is 2.498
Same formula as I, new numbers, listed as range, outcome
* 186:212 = 2.726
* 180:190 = 2.537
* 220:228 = 3.284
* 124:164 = 1.126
